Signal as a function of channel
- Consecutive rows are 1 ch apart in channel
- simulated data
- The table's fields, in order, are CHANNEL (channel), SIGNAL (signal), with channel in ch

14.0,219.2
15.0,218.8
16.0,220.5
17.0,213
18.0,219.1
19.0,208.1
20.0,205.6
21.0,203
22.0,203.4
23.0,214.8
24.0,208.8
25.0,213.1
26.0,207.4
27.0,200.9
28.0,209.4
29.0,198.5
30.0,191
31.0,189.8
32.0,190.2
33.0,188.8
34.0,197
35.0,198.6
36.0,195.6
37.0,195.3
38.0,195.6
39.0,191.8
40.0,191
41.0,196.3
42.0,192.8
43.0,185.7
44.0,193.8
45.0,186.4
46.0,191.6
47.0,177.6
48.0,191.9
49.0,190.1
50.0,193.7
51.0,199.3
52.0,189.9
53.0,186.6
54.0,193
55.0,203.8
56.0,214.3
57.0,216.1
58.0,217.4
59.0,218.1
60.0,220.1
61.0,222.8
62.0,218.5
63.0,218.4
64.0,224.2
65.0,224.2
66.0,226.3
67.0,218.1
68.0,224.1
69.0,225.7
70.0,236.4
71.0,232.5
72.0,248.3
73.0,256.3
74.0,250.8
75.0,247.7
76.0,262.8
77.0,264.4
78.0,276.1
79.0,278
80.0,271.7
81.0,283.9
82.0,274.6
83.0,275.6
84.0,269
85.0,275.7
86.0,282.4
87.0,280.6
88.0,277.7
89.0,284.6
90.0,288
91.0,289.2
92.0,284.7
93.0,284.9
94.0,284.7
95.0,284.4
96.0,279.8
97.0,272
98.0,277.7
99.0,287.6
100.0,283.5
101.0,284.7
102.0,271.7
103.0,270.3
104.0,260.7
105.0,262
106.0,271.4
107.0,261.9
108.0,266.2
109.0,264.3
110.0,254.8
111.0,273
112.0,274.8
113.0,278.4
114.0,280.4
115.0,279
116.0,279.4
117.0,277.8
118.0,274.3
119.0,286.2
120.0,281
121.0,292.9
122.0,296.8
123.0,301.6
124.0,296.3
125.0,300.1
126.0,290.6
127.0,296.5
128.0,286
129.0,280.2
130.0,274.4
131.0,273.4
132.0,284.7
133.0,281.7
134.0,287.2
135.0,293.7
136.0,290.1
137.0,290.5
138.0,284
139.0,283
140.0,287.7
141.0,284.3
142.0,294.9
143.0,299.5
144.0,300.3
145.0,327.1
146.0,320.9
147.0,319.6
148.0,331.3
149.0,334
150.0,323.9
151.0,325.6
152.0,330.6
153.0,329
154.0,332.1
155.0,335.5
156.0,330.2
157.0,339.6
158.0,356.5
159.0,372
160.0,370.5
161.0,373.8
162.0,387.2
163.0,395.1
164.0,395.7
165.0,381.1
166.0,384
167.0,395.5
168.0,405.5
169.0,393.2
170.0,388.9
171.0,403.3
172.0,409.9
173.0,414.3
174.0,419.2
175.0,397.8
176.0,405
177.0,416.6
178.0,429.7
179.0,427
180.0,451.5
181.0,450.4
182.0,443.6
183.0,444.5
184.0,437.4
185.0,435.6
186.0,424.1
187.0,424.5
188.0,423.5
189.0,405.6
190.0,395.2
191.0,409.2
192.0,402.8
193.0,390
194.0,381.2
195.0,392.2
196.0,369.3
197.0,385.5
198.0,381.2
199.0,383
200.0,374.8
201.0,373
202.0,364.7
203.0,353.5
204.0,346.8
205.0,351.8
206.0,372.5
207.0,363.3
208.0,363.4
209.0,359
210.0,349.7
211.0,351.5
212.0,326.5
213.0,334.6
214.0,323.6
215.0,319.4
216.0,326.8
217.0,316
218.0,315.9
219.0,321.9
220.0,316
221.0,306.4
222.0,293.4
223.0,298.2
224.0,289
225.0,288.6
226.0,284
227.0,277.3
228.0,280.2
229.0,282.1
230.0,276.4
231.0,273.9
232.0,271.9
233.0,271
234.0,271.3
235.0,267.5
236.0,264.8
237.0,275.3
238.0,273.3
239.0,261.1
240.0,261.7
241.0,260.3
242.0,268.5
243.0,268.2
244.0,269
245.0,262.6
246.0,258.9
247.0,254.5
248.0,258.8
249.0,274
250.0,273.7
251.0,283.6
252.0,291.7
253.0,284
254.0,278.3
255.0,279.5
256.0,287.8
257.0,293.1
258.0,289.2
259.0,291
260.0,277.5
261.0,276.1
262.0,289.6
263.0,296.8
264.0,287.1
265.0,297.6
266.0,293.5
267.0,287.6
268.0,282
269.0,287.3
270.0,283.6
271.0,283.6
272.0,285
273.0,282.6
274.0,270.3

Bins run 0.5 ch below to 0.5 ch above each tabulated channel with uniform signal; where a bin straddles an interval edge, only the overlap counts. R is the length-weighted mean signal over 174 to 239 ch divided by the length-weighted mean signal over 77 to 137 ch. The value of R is 1.26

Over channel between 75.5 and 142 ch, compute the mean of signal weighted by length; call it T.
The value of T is 280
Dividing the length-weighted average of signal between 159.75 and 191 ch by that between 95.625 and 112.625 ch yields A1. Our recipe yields 1.51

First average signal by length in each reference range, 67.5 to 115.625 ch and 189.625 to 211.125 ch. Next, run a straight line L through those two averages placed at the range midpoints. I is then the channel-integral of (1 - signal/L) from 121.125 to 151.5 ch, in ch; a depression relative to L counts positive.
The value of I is 1.4 ch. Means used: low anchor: 270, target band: 298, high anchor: 374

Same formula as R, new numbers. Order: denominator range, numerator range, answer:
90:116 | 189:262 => 1.13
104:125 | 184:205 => 1.41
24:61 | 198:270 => 1.52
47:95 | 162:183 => 1.70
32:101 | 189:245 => 1.38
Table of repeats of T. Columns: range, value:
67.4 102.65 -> 270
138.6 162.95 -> 330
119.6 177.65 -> 334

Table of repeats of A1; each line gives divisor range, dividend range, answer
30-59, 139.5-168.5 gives 1.76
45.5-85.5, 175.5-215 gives 1.69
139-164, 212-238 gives 0.88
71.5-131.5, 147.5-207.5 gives 1.39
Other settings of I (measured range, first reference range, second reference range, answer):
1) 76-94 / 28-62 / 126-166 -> -2.4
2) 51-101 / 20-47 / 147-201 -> 1.0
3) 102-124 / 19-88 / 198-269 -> -2.6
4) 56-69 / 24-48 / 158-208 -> 0.6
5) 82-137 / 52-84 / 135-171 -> 1.0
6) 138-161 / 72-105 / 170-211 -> 1.6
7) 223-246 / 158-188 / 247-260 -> 2.8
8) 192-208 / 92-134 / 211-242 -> -4.7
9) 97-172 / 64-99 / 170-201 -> 6.4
